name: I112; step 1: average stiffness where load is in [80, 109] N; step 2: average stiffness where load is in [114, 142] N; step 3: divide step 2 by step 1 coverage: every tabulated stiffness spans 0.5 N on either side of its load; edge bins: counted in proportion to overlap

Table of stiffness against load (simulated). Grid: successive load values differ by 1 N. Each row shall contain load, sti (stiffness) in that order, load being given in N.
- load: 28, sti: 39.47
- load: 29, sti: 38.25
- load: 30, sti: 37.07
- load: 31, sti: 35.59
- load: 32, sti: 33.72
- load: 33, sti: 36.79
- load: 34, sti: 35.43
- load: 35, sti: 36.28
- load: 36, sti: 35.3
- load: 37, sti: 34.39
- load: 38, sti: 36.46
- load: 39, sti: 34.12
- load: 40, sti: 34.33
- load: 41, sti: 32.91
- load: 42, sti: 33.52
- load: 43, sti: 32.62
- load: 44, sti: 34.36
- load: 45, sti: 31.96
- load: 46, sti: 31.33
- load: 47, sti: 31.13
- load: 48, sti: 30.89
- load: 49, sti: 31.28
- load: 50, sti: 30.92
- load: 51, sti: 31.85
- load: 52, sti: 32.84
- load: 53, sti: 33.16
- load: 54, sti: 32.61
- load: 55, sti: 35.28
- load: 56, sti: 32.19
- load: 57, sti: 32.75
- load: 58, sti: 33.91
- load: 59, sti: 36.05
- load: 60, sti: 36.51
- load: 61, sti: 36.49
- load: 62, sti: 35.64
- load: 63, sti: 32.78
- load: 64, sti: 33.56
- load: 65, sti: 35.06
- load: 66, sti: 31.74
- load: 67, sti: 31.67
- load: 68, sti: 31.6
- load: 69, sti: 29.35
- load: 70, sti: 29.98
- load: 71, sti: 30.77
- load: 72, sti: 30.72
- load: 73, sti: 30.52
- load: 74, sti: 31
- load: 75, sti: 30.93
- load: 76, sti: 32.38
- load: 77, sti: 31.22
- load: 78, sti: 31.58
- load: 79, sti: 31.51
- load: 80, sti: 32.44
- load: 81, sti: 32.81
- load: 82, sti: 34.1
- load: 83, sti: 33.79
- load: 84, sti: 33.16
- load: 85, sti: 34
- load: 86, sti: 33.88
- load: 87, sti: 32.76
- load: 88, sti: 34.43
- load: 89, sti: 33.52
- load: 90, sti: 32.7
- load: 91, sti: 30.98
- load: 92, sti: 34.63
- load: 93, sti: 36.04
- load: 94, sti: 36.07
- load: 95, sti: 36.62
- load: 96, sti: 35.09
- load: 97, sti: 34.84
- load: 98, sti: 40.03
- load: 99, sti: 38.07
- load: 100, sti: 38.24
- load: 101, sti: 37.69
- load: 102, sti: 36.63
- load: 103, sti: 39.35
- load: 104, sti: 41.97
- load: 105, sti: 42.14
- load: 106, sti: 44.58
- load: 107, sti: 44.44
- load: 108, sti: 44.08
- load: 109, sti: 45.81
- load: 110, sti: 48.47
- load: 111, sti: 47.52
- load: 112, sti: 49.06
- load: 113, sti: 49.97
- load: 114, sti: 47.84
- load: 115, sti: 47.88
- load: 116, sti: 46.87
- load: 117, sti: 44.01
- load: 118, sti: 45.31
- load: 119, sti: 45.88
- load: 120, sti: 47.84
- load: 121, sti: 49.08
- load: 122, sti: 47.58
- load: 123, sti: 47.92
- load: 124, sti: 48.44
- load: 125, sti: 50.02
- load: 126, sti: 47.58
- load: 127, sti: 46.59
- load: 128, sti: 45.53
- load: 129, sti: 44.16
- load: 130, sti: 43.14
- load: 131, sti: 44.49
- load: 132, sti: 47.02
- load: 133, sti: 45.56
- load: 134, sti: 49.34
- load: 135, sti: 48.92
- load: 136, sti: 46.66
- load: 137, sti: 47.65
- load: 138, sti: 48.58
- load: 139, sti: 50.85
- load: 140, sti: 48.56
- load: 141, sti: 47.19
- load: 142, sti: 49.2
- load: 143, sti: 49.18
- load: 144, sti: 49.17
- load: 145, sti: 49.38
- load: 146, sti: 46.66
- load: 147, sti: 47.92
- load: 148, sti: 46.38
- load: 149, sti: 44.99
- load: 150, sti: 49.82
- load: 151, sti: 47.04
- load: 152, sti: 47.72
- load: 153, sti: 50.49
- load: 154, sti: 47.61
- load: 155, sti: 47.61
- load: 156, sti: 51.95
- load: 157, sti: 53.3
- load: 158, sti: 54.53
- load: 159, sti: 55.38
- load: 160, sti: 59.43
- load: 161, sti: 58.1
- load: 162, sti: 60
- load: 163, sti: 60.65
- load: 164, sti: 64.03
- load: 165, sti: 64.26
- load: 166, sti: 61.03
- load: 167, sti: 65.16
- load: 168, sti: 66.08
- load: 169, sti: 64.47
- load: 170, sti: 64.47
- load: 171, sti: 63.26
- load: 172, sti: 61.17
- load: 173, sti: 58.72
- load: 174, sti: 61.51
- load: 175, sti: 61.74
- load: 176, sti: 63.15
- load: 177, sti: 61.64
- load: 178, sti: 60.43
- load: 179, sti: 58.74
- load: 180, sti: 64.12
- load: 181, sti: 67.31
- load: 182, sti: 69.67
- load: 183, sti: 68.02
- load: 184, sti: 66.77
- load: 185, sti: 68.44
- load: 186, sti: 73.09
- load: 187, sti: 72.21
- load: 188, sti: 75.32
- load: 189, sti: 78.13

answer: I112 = 1.28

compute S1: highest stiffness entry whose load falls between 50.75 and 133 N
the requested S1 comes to 50.02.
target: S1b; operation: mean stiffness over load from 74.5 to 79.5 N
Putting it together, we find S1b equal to 31.5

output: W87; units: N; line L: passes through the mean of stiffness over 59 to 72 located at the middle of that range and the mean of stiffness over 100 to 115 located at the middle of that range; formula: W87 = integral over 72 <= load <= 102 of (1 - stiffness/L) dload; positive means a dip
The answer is 3.68 N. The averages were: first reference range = 33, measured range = 34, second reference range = 44.2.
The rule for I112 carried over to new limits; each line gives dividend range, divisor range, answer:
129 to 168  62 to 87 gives 1.60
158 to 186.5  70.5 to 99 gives 1.89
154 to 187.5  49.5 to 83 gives 1.90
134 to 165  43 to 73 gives 1.57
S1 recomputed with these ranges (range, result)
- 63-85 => 35.06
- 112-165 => 64.26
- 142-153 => 50.49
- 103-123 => 49.97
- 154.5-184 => 69.67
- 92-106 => 44.58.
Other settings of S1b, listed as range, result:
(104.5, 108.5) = 43.8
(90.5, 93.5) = 33.9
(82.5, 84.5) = 33.5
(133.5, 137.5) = 48.1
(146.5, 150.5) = 47.3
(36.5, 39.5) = 35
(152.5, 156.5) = 49.4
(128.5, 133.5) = 44.9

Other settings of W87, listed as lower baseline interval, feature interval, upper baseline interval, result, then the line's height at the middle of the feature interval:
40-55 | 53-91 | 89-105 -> 1.8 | 34.5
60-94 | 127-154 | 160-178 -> 2.8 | 53.1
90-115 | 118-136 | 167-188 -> 0.6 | 48.7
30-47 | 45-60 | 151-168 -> 1.7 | 36.9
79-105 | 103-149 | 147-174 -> -1.4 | 45.8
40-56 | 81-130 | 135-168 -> 2.7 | 43.5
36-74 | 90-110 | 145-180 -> 1.9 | 42.9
